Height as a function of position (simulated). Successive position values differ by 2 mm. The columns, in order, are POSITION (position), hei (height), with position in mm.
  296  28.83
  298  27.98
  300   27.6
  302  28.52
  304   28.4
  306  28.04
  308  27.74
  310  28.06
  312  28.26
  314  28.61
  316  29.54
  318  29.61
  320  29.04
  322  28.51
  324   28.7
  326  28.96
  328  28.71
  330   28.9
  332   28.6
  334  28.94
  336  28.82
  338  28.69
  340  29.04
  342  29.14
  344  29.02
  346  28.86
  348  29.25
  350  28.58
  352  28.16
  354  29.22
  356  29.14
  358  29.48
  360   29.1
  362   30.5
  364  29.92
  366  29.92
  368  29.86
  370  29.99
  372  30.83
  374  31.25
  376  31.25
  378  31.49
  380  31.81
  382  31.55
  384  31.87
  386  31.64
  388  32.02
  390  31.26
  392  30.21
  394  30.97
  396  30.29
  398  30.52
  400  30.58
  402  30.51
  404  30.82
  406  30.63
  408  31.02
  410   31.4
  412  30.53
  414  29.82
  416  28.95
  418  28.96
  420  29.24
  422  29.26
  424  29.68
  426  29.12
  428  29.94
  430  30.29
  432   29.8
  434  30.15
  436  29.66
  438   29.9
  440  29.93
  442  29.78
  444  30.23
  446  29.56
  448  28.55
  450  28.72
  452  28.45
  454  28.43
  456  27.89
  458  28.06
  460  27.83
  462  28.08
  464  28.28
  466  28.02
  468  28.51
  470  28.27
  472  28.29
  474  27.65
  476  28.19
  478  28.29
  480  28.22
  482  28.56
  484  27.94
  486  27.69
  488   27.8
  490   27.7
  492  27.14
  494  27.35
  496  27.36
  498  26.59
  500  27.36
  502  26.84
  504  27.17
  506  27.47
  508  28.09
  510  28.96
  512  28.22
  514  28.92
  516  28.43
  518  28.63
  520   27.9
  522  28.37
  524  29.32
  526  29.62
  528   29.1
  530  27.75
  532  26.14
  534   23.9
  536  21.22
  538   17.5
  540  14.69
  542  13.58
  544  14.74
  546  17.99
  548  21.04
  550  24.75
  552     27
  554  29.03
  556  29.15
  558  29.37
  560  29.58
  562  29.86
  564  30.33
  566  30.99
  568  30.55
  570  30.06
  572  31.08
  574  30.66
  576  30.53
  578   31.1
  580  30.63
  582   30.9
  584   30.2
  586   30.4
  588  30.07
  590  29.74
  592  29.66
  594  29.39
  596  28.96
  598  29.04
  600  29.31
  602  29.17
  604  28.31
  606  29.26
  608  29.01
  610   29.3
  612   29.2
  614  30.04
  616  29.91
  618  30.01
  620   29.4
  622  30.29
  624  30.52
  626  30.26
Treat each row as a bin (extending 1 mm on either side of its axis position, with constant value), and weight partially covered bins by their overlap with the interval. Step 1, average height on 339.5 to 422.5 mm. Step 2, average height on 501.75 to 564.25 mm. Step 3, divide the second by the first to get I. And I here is 0.85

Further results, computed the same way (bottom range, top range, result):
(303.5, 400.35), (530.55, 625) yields 0.93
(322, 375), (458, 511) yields 0.95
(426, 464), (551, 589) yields 1.03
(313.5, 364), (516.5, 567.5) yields 0.87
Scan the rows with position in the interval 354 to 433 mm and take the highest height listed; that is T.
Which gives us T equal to 32.02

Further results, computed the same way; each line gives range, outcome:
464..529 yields 29.62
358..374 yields 31.25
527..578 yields 31.1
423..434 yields 30.29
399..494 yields 31.4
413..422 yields 29.82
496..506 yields 27.47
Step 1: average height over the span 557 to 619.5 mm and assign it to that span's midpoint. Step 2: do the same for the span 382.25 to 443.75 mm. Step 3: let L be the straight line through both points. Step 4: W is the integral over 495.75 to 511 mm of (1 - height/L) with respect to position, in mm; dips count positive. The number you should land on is 1.32 mm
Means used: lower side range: 30.3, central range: 27.5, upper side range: 29.9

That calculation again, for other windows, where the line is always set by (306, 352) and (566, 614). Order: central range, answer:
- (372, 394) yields -1.8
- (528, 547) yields 6.0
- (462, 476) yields 0.6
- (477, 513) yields 2.2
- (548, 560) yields 0.9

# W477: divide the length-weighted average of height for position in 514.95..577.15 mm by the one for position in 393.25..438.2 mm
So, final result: 0.87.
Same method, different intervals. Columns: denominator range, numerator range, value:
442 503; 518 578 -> 0.93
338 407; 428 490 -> 0.95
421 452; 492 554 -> 0.85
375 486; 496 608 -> 0.93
